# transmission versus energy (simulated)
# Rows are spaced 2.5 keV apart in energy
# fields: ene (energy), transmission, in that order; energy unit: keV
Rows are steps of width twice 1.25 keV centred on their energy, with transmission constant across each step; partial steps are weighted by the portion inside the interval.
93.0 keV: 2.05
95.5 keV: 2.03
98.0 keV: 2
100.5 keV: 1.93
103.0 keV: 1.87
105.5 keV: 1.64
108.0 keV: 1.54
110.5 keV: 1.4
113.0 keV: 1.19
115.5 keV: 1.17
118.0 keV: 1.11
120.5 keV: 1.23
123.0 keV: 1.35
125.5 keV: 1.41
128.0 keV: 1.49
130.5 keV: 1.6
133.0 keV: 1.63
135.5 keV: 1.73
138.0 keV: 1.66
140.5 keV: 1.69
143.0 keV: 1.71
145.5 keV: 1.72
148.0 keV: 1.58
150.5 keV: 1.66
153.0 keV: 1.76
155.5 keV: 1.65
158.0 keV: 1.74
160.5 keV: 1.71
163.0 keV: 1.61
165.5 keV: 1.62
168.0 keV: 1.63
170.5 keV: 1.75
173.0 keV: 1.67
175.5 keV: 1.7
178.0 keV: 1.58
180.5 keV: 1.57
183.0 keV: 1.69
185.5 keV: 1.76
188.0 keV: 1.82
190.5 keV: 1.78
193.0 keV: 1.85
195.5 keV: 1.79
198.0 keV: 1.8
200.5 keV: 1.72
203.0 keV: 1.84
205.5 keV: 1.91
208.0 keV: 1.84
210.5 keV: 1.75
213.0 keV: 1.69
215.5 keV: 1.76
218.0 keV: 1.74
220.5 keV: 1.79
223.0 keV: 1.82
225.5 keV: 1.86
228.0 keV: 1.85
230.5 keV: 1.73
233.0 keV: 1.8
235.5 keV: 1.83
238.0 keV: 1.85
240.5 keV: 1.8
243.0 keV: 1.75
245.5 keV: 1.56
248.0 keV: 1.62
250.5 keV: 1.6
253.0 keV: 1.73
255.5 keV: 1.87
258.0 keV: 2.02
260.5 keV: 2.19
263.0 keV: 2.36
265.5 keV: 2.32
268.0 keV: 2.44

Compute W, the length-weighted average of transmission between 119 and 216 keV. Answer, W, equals 1.68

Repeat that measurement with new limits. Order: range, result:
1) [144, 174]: 1.68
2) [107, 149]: 1.48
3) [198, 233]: 1.79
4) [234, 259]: 1.76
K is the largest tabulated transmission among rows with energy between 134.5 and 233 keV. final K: 1.91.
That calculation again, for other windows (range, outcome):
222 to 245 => 1.86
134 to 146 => 1.73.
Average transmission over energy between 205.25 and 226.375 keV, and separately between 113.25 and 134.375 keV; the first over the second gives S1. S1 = 1.31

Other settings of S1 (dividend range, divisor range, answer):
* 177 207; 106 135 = 1.27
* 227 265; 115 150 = 1.22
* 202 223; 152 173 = 1.06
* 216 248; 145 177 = 1.06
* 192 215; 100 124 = 1.26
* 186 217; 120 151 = 1.14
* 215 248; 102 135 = 1.24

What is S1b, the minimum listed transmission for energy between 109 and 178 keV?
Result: 1.11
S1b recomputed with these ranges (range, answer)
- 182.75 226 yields 1.69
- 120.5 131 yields 1.23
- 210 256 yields 1.56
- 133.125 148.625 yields 1.58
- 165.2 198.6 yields 1.57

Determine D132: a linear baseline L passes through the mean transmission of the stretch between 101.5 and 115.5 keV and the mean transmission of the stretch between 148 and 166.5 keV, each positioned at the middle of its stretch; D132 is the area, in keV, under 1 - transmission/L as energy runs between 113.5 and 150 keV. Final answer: 2.0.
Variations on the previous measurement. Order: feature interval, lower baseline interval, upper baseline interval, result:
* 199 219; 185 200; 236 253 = -0.2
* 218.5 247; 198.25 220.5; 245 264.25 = 0.8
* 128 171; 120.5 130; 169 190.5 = -3.7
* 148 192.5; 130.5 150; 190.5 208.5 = 1.4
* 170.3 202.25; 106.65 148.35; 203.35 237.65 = -0.9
